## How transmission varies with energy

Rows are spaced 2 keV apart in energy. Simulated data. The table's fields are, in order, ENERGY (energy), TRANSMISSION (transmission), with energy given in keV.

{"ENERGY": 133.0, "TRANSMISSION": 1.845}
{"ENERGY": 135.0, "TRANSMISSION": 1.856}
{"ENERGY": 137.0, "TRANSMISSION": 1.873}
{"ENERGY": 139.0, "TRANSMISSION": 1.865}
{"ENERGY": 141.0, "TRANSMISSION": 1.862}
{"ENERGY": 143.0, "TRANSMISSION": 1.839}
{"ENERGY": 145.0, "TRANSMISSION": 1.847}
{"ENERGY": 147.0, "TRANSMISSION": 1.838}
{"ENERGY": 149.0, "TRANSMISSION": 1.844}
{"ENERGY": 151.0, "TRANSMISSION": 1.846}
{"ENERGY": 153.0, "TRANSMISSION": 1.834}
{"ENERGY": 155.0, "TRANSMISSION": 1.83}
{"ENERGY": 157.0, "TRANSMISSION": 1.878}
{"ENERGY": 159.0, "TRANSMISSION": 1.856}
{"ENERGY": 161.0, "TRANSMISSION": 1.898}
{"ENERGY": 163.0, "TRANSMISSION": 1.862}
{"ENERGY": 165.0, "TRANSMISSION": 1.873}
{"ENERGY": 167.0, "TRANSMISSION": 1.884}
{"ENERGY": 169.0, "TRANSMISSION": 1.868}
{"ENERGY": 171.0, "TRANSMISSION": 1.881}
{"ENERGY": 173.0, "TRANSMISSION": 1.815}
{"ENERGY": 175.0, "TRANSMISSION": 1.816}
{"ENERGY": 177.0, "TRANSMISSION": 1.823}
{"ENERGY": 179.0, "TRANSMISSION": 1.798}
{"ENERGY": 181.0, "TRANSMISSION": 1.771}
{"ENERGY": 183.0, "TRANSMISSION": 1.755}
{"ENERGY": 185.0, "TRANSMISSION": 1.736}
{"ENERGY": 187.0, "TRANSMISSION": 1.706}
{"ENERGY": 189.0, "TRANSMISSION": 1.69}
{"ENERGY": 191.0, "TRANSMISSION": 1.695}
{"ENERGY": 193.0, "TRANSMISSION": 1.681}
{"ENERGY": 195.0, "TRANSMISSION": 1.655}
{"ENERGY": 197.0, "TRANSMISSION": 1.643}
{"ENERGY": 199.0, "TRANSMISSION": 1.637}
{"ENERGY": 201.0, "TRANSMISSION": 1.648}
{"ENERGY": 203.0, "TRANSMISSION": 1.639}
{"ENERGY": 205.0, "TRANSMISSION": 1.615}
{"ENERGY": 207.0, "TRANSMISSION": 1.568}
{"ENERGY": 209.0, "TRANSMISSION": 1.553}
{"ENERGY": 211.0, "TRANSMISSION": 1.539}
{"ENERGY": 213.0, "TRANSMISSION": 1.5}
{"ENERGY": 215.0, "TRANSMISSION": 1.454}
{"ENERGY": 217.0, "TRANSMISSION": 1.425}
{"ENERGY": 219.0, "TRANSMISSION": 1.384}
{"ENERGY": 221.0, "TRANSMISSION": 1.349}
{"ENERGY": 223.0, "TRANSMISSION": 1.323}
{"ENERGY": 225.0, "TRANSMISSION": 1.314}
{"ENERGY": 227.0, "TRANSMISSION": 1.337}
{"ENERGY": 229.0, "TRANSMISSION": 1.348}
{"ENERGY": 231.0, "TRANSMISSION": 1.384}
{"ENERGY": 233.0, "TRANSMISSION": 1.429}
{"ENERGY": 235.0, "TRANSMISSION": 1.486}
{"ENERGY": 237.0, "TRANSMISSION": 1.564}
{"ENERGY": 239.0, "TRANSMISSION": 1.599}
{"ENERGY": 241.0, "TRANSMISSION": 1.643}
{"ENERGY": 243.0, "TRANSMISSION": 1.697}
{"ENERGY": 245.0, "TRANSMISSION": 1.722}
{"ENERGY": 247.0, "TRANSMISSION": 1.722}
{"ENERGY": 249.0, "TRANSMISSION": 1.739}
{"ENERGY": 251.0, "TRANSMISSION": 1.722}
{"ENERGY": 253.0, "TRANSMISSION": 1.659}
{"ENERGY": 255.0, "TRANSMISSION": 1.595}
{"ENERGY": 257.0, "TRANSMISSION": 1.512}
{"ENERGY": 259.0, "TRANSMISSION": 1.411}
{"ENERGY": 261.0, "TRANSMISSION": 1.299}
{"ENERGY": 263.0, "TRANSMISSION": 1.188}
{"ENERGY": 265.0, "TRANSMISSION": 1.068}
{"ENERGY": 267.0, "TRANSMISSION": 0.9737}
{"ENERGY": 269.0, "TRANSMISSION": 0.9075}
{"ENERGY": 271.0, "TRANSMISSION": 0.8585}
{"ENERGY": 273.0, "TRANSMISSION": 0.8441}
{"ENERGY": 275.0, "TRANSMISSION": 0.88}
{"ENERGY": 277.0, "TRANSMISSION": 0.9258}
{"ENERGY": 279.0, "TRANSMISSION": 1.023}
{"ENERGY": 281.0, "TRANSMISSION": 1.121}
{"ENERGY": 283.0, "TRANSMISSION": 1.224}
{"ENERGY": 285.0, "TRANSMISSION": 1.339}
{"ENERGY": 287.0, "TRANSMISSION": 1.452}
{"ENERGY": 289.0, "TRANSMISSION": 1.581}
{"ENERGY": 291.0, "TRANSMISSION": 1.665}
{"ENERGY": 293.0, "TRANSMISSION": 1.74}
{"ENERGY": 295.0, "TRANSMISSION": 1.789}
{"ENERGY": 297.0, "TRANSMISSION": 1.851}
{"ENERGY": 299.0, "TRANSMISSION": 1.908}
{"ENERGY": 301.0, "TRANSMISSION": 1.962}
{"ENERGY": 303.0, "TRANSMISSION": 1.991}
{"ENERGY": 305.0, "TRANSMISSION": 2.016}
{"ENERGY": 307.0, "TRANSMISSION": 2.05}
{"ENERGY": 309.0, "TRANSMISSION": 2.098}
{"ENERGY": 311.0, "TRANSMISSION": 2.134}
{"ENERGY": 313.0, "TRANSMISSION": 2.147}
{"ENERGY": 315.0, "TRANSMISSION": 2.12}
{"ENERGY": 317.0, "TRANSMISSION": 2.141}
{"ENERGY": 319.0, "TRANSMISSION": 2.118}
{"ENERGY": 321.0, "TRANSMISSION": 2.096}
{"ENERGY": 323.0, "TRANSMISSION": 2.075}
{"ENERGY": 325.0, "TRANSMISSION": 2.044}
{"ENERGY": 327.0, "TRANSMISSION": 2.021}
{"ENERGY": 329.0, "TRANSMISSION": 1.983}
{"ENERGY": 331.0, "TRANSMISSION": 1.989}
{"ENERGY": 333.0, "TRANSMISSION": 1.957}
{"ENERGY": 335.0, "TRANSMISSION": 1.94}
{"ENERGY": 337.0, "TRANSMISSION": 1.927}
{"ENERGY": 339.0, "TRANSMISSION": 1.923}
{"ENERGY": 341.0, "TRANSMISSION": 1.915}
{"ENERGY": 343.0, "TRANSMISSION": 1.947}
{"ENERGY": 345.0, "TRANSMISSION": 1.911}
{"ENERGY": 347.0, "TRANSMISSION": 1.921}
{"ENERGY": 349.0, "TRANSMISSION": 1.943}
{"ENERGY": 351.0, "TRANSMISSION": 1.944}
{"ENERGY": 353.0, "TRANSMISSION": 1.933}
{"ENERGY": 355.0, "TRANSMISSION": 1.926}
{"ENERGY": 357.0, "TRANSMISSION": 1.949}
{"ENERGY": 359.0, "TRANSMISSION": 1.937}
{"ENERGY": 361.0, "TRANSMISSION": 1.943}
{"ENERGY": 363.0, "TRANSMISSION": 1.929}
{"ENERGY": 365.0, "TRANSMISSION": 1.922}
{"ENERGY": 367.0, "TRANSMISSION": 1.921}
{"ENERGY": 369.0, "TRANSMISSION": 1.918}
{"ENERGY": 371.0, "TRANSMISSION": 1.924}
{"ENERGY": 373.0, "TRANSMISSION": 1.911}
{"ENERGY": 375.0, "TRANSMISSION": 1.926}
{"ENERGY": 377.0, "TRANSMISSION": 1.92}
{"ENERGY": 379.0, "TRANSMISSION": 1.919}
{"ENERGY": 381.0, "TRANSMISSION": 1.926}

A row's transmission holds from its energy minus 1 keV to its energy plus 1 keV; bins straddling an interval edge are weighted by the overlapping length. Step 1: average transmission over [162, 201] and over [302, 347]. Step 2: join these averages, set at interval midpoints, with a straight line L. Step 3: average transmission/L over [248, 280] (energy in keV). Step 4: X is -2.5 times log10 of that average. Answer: 0.48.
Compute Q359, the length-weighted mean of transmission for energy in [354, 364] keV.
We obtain 1.94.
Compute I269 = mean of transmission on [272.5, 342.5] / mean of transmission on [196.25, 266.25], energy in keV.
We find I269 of 1.18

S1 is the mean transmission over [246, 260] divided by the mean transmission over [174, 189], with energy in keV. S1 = 0.92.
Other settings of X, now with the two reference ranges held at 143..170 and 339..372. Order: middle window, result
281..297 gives 0.24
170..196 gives 0.07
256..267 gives 0.44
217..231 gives 0.36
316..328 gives -0.09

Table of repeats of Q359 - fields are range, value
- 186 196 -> 1.69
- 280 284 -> 1.17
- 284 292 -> 1.51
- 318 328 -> 2.07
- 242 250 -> 1.72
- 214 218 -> 1.44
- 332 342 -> 1.93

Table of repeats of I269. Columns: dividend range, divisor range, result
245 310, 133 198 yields 0.82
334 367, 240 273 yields 1.38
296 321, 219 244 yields 1.41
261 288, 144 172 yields 0.58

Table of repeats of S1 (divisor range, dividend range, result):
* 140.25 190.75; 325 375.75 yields 1.06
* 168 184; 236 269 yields 0.82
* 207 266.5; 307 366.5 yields 1.35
